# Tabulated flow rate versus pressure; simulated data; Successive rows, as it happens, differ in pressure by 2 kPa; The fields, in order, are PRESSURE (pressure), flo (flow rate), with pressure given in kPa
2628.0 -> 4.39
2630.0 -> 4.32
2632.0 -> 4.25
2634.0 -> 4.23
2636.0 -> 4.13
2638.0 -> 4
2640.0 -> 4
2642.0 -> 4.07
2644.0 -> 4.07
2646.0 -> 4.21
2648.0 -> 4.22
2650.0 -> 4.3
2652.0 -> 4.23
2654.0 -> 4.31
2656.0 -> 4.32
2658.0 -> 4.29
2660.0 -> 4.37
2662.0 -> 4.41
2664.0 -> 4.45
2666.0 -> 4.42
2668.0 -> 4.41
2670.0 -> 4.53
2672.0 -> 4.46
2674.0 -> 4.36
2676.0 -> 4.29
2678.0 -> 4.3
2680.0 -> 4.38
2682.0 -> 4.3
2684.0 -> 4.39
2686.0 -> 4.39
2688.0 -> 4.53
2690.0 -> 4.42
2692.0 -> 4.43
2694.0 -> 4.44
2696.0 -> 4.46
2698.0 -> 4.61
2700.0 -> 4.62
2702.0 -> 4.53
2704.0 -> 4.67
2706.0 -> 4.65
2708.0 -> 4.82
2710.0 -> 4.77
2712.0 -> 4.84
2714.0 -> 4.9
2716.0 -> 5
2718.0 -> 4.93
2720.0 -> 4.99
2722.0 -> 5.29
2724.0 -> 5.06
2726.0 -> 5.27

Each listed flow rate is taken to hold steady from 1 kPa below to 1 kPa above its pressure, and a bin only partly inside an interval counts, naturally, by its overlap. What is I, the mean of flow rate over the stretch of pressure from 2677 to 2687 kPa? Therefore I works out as 4.35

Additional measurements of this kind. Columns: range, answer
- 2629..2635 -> 4.27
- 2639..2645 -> 4.05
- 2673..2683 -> 4.33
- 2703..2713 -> 4.75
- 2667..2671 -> 4.47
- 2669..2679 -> 4.39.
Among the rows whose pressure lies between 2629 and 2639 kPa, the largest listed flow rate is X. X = 4.32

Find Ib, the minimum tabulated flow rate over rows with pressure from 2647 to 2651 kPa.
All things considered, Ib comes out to 4.22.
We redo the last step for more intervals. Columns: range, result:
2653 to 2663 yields 4.29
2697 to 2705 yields 4.53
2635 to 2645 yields 4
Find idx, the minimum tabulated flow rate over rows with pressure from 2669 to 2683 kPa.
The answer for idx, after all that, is 4.29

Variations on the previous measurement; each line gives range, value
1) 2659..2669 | 4.37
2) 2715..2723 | 4.93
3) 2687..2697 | 4.42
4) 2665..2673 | 4.41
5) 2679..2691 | 4.3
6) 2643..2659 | 4.07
